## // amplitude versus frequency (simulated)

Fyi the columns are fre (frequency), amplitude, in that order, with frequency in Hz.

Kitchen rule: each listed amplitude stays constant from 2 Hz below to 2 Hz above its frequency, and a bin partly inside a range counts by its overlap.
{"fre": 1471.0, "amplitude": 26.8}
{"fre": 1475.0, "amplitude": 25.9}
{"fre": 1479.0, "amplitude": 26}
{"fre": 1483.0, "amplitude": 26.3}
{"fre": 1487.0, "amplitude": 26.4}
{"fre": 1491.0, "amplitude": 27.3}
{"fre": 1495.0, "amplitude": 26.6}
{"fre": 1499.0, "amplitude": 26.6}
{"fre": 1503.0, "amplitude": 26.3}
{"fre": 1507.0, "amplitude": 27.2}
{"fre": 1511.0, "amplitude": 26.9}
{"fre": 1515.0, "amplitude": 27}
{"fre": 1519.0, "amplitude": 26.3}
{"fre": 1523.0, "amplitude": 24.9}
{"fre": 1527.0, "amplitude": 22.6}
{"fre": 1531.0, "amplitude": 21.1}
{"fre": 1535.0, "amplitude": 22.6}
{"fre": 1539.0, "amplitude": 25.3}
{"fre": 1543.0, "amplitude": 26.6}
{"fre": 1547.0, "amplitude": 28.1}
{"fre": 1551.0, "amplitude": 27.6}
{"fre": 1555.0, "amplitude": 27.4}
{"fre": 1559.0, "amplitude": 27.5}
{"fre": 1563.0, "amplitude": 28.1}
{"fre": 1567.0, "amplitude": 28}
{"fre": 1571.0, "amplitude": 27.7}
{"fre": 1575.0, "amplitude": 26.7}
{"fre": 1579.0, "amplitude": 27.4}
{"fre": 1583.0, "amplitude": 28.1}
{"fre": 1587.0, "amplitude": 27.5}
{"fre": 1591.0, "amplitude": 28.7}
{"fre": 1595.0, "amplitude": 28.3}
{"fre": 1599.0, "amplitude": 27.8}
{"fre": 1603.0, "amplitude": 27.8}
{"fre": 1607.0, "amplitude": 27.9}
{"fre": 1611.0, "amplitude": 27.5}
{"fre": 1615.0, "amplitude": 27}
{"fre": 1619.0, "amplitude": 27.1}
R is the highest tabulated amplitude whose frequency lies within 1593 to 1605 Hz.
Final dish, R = 28.3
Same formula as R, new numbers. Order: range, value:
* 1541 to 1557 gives 28.1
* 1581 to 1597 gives 28.7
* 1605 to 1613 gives 27.9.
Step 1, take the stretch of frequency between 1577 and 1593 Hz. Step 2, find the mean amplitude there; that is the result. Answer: 27.9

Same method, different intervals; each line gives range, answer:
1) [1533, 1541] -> 24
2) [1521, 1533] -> 22.9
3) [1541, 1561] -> 27.4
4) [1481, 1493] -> 26.7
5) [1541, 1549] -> 27.4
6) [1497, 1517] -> 26.8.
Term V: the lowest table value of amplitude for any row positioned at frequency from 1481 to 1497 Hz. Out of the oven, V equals 26.3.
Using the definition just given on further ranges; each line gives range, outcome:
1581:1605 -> 27.5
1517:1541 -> 21.1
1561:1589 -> 26.7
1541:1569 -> 26.6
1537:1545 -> 25.3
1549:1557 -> 27.4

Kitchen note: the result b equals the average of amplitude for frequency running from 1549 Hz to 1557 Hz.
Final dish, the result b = 27.5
